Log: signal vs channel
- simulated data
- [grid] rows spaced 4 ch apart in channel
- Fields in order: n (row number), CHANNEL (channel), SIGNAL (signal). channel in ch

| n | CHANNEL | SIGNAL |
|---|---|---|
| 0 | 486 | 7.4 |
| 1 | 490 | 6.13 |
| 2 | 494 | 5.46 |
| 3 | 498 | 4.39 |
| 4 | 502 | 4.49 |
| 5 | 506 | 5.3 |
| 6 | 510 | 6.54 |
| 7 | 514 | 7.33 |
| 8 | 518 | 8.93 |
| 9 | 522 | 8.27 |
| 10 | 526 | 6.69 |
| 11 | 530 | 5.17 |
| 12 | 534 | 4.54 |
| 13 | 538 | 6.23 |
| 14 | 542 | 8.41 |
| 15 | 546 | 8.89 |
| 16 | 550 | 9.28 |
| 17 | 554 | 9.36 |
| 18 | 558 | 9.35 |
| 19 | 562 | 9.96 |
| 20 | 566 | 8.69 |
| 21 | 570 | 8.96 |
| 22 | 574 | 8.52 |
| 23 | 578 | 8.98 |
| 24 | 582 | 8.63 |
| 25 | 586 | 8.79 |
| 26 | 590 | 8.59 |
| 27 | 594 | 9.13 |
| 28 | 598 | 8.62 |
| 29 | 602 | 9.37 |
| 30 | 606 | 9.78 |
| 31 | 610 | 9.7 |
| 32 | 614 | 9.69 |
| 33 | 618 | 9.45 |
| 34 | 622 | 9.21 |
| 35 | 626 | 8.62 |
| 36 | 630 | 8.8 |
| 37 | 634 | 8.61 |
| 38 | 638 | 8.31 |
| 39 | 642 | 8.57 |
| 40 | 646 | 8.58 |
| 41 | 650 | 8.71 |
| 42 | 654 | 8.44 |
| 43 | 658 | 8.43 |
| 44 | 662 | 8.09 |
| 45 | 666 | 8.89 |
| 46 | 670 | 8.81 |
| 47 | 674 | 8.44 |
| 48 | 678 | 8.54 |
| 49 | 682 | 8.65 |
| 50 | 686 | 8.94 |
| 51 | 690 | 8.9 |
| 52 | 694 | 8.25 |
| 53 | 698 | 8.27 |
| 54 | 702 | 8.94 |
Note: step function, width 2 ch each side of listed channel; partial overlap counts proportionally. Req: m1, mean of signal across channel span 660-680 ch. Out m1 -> 8.55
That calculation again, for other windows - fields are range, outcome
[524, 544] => 6.21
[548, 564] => 9.49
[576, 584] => 8.8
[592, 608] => 9.22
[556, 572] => 9.24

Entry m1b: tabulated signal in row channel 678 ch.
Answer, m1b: 8.54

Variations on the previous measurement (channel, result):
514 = 7.33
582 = 8.63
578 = 8.98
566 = 8.69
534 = 4.54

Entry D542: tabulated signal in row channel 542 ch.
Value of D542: 8.41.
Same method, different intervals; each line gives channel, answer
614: 9.69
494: 5.46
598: 8.62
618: 9.45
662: 8.09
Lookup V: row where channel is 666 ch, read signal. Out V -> 8.89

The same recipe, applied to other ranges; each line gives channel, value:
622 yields 9.21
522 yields 8.27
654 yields 8.44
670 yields 8.81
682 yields 8.65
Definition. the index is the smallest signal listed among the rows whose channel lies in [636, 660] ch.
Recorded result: 8.31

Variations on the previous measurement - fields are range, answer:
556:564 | 9.35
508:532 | 5.17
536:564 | 6.23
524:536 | 4.54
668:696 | 8.25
